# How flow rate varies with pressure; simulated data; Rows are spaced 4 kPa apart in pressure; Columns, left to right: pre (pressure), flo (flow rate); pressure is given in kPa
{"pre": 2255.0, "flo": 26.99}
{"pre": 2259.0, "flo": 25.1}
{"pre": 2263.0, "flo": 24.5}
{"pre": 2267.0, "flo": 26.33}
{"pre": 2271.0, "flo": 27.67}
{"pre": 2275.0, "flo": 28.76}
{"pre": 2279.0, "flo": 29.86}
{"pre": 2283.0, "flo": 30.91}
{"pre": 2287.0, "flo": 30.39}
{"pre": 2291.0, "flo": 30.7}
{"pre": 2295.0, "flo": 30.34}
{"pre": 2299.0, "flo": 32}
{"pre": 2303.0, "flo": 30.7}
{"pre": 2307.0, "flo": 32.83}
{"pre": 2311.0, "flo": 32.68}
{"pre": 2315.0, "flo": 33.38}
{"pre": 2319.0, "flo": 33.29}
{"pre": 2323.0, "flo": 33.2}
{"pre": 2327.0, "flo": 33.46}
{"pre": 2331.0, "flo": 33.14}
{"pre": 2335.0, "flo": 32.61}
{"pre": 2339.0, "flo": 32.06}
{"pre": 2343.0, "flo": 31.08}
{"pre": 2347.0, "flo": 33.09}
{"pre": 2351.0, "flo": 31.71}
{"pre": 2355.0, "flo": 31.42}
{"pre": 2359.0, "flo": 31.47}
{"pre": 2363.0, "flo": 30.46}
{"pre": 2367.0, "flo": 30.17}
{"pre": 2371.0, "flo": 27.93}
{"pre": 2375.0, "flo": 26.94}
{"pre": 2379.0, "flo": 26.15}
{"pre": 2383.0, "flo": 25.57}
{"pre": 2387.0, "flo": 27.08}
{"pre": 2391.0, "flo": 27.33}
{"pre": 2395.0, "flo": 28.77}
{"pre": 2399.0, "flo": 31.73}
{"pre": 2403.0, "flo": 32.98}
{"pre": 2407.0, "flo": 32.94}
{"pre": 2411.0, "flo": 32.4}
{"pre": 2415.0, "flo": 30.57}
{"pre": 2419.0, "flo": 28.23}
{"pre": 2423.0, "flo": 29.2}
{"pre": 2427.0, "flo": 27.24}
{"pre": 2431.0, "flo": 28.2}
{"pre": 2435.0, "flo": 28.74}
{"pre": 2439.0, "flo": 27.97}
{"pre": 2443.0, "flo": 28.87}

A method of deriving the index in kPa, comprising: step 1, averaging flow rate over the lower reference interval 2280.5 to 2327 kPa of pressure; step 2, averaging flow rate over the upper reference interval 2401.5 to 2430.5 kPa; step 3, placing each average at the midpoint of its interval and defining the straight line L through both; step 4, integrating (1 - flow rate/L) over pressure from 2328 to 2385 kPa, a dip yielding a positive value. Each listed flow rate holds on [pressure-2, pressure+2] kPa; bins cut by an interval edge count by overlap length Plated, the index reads 1.6 kPa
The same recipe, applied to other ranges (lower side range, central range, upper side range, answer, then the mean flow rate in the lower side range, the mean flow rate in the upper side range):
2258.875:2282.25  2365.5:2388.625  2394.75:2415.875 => 2.74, 27.4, 31.8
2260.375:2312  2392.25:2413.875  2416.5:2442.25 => -2.25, 29.7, 28.3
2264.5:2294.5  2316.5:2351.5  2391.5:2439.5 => -3.79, 29.2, 29.9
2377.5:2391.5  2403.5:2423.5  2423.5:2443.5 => -2.52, 26.5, 28.2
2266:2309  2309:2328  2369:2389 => -2.76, 30.1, 26.7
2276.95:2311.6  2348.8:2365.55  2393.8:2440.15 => -0.40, 31.1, 30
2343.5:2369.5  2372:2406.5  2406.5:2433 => 2.17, 31.3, 29.6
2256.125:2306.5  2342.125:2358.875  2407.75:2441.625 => -1.57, 29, 29.2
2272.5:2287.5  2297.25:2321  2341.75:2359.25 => -1.41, 29.9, 31.8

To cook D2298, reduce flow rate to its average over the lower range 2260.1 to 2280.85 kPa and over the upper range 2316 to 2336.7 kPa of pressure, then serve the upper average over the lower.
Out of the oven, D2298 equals 1.21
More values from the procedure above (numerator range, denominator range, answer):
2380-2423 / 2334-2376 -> 0.96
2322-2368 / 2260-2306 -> 1.09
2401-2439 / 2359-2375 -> 1.02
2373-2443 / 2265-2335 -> 0.93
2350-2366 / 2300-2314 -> 0.97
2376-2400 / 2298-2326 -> 0.84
